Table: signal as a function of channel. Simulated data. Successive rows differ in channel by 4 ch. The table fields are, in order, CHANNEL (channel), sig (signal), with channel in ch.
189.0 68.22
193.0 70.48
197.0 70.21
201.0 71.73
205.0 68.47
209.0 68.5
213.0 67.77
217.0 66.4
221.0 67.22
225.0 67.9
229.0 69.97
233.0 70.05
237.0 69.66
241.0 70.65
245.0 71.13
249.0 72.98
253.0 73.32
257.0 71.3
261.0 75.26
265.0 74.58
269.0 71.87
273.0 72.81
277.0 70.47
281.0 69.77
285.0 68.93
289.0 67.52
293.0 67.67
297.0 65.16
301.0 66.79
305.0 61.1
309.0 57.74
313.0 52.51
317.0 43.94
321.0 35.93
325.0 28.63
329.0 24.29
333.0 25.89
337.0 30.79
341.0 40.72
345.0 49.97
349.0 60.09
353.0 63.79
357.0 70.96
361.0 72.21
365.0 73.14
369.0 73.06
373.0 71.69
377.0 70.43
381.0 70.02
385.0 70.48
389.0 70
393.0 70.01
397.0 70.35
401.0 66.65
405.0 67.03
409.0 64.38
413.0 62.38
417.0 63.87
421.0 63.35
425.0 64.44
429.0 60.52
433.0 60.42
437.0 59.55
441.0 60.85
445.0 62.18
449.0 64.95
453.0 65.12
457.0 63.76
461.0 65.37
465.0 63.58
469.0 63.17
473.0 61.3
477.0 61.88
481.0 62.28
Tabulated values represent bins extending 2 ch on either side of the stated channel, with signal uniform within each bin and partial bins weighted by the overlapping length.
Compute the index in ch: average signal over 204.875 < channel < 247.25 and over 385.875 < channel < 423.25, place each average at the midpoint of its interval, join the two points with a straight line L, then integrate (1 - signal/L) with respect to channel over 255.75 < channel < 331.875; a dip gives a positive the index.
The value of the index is 9.2 ch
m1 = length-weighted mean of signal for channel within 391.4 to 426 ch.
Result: 65.8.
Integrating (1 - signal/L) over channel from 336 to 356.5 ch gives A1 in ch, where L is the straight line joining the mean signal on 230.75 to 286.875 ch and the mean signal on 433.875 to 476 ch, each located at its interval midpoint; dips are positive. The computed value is 4.9 ch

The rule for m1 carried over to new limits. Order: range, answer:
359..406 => 70.5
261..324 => 63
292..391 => 56.6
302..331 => 44.3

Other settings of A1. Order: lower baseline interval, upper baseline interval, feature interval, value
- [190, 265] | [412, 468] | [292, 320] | 3.91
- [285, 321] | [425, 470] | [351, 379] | -4.55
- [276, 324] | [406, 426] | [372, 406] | -3.67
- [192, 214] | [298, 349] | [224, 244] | -2.15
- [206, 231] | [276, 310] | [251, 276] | -2.30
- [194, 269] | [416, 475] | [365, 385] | -1.86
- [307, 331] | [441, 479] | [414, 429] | -1.64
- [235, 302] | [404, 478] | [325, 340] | 8.78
